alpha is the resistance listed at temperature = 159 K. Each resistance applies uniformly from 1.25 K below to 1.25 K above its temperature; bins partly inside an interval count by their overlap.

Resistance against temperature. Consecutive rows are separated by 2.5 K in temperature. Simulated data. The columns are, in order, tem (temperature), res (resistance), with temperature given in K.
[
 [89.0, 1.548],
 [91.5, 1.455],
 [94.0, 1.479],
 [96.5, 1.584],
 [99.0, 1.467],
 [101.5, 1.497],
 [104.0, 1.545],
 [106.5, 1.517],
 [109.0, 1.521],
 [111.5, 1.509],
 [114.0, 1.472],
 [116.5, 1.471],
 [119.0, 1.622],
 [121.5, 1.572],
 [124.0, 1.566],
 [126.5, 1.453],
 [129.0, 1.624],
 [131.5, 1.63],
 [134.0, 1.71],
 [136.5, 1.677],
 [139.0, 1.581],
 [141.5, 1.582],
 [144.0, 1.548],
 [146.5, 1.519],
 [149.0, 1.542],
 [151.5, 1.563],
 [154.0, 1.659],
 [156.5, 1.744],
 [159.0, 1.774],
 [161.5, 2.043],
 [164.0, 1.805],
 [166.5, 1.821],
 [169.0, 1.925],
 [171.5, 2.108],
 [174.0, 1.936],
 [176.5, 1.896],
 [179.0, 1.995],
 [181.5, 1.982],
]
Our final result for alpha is 1.774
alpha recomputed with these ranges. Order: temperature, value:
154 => 1.659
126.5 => 1.453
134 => 1.71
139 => 1.581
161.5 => 2.043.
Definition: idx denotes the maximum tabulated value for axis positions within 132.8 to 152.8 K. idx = 1.71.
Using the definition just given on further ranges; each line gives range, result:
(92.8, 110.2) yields 1.584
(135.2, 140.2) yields 1.677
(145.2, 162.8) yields 2.043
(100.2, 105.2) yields 1.545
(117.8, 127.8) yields 1.622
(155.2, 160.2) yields 1.774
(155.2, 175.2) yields 2.108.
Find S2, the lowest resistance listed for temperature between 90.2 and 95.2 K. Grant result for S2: 1.455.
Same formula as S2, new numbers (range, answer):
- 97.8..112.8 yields 1.467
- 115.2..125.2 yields 1.471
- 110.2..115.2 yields 1.472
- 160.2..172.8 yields 1.805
